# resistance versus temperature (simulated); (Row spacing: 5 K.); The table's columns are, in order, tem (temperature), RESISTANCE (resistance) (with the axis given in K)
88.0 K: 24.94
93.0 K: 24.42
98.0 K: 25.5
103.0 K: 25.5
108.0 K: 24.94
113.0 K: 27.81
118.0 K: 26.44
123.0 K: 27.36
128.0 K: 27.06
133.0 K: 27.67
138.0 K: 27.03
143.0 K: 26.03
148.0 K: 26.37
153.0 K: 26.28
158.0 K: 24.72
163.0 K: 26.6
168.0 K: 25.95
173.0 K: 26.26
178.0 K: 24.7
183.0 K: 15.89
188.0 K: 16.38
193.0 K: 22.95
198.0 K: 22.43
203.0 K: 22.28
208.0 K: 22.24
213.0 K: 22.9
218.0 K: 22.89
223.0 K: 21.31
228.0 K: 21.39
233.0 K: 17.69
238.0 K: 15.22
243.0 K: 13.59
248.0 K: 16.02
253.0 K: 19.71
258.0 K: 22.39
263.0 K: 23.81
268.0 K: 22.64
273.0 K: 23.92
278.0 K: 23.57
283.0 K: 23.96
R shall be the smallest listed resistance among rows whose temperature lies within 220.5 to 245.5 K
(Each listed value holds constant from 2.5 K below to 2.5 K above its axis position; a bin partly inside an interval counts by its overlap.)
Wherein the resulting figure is 13.59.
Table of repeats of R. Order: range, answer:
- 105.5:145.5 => 24.94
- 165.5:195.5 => 15.89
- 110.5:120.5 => 26.44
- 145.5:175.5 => 24.72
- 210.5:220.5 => 22.89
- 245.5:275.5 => 16.02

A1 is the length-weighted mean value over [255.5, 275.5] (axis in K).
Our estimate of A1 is 23.2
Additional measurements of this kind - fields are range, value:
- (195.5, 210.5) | 22.3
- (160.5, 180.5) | 25.9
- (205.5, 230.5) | 22.1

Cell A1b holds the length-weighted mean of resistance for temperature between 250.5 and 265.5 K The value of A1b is 22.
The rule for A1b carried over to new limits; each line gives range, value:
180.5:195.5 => 18.4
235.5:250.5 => 14.9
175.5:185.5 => 20.3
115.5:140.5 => 27.1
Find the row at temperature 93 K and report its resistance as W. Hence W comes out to 24.42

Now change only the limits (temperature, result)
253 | 19.71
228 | 21.39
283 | 23.96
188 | 16.38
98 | 25.5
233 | 17.69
